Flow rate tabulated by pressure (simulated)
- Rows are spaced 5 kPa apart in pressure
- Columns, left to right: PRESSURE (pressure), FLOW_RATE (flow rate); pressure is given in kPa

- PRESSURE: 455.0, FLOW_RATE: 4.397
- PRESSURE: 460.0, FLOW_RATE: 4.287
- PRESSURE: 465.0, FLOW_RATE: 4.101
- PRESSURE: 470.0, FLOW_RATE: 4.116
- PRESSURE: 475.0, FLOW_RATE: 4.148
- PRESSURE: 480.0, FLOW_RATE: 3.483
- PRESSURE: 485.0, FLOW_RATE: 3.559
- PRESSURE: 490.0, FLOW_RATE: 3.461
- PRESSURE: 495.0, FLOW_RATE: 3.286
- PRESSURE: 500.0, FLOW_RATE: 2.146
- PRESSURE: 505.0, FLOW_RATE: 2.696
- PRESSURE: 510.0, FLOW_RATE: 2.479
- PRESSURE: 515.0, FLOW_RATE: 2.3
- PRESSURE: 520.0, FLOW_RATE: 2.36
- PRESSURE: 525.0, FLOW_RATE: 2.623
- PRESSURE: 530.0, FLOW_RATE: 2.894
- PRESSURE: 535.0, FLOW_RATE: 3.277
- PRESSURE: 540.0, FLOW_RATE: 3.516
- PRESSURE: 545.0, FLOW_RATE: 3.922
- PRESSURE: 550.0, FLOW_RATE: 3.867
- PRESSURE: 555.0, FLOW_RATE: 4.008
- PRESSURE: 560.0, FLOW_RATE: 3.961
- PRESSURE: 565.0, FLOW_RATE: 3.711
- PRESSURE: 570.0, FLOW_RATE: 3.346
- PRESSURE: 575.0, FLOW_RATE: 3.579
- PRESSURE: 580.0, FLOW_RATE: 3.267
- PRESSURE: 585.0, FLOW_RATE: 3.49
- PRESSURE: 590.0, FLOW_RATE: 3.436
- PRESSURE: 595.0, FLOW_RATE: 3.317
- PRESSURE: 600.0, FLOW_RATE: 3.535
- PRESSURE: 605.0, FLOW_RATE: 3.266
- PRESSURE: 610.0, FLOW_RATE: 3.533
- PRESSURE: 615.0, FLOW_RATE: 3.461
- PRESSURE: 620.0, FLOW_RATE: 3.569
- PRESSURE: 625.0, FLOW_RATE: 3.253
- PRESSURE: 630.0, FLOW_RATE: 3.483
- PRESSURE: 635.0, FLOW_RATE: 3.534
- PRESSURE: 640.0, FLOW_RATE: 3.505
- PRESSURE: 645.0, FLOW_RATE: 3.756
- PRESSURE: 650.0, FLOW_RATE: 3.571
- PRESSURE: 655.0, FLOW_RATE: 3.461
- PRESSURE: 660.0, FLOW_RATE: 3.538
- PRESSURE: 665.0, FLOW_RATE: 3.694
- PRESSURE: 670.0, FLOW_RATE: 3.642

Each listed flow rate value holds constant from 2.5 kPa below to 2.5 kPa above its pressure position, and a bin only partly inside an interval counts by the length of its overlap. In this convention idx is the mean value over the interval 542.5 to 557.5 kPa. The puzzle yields 3.93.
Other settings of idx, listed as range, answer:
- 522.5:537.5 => 2.93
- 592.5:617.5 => 3.42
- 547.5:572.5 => 3.78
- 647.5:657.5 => 3.52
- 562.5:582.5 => 3.48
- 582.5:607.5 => 3.41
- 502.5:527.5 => 2.49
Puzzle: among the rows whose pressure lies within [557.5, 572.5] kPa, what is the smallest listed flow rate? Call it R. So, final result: 3.346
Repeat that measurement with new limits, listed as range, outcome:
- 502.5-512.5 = 2.479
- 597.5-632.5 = 3.253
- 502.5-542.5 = 2.3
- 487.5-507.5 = 2.146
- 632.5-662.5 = 3.461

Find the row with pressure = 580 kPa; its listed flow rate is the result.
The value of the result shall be 3.267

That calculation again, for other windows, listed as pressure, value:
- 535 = 3.277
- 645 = 3.756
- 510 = 2.479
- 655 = 3.461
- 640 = 3.505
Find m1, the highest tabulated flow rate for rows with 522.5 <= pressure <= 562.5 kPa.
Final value 4.008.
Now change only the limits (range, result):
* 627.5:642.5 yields 3.534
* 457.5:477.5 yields 4.287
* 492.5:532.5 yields 3.286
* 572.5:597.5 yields 3.579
